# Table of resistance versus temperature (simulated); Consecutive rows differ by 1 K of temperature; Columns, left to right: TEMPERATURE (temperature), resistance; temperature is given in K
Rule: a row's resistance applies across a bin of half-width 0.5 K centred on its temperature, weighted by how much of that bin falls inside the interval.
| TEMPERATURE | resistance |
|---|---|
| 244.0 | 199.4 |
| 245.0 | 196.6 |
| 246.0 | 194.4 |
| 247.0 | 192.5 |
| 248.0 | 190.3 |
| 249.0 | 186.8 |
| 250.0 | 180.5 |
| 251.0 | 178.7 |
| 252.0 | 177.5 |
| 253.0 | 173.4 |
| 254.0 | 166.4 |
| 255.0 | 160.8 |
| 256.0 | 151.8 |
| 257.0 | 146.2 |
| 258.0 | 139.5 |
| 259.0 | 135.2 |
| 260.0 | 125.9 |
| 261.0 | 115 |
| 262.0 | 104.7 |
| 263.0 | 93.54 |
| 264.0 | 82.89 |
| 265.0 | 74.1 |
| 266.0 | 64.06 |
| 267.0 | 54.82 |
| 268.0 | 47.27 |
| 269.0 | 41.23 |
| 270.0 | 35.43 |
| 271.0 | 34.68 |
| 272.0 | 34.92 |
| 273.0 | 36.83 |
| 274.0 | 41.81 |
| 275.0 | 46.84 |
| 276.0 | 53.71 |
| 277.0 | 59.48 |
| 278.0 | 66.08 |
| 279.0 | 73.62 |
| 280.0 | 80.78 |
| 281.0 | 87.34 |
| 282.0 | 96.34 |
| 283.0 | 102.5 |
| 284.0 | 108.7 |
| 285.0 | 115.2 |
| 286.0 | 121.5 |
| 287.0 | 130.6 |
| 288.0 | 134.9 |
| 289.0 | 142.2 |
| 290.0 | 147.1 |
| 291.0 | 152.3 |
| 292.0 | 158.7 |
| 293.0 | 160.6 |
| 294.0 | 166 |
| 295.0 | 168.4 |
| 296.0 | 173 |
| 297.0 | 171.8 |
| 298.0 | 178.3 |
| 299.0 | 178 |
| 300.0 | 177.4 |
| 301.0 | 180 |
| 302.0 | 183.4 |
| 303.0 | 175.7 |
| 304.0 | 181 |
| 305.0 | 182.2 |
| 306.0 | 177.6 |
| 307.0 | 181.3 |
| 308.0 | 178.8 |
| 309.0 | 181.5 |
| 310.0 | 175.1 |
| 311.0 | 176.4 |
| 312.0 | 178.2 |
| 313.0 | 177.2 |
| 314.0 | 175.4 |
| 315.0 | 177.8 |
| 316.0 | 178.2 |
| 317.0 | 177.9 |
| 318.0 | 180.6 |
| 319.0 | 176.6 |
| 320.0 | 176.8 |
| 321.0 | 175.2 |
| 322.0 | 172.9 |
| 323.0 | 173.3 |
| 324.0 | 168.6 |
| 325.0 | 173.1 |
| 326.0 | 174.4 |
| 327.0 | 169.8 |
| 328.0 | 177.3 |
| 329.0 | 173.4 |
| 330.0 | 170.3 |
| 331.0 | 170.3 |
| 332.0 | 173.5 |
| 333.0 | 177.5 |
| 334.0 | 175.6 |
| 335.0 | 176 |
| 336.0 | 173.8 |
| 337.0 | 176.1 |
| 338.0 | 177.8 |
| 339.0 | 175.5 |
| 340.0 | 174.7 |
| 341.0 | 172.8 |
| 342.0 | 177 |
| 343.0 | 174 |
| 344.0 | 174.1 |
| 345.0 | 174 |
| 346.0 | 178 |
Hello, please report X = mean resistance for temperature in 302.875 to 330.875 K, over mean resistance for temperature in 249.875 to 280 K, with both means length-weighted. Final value 1.85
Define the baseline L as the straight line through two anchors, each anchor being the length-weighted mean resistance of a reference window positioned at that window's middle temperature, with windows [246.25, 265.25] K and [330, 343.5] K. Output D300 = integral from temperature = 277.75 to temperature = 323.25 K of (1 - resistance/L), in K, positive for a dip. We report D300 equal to 1.9 K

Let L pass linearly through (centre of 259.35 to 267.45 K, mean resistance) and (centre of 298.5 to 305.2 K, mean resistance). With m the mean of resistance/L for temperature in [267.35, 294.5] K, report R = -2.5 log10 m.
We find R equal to 0.44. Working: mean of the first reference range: 90.4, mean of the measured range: 91.5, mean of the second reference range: 180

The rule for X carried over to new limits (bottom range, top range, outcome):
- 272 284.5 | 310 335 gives 2.51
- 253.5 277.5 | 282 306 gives 1.82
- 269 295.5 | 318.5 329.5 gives 1.79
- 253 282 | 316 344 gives 2.03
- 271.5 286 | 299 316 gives 2.43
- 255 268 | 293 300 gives 1.61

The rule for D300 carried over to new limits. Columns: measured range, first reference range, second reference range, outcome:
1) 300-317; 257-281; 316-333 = -4.02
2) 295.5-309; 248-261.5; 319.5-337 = -0.83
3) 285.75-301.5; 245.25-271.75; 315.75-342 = -0.99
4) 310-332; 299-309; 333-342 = 0.33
